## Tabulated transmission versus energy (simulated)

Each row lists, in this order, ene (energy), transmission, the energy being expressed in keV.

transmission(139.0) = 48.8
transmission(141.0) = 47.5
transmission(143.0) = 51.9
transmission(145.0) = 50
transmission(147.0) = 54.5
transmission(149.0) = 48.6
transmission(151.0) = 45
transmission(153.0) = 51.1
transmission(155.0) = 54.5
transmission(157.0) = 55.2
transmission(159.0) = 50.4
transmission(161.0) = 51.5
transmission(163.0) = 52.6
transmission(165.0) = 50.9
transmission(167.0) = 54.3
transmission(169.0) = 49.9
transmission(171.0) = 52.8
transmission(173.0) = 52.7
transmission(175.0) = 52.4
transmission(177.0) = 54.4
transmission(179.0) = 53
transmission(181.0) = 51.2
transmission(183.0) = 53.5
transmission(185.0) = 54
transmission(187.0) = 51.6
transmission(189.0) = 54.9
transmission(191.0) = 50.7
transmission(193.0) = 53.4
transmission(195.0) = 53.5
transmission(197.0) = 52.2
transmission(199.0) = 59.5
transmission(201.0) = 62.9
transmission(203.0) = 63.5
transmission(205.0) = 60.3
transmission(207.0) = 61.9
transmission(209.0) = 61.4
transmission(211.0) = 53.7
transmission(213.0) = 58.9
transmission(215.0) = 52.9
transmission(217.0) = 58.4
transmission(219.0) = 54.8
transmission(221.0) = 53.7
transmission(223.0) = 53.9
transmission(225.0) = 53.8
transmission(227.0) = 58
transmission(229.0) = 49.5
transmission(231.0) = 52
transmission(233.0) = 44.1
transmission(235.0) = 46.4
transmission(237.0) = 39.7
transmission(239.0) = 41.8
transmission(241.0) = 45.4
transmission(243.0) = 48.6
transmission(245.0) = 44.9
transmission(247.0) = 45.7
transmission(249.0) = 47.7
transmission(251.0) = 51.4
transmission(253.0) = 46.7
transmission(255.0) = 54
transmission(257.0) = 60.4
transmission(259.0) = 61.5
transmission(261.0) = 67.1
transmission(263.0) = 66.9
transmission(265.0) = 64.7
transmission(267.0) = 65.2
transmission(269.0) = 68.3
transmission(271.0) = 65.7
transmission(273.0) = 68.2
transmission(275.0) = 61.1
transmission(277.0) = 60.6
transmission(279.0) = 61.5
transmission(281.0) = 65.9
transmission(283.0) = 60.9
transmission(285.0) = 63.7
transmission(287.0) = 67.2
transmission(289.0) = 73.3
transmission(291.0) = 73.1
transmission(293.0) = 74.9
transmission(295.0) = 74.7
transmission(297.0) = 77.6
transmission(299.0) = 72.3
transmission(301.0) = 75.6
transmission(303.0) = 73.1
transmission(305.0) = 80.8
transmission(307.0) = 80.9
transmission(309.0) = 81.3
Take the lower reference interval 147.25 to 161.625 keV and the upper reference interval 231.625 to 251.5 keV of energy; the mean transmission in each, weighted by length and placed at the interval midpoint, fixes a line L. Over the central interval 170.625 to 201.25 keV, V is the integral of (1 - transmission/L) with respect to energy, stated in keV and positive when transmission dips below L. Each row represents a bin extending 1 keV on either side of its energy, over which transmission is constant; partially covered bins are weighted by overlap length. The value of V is -2.9 keV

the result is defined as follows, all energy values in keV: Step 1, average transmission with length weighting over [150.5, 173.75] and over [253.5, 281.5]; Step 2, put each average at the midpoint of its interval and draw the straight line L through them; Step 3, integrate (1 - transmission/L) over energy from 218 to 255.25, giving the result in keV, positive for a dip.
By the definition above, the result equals 6.8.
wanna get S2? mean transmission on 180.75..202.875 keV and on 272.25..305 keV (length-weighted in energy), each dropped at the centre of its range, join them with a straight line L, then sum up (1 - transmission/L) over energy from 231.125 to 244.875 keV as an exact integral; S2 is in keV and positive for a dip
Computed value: 3.8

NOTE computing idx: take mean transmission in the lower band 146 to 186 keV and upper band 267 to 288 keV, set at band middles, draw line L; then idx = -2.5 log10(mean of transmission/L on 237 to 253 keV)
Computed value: 0.30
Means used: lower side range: 52.1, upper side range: 64.4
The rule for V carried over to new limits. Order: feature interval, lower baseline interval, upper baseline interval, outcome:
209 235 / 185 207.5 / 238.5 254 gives -1.1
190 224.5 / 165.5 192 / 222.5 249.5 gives -4.5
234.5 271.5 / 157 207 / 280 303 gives 6.2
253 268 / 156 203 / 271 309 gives 1.0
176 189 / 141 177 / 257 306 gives 0.4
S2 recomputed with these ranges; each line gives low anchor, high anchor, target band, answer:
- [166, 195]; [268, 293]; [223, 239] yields 2.84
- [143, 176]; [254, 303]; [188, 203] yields 0.13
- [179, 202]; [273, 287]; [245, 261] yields 1.99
